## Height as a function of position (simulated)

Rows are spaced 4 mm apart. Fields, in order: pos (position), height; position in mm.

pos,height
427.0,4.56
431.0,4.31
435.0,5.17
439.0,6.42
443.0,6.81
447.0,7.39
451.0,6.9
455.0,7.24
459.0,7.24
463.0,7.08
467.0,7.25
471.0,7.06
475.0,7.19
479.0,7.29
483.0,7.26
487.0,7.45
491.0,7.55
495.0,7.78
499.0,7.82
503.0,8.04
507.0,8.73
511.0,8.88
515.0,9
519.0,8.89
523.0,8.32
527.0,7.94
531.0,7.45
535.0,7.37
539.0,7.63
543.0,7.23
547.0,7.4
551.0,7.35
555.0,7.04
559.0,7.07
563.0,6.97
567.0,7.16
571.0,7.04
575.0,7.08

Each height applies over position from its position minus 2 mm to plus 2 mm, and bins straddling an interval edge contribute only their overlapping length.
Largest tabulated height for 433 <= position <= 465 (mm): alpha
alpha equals 7.39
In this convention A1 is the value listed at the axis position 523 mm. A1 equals 8.32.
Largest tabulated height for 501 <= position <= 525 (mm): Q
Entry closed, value 9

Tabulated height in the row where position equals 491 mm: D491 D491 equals 7.55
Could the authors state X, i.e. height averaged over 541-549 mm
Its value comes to 7.32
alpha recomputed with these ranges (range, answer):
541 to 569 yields 7.4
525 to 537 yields 7.94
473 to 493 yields 7.55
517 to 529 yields 8.89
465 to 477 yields 7.25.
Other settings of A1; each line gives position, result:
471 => 7.06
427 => 4.56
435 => 5.17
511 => 8.88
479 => 7.29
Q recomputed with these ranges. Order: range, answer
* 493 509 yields 8.73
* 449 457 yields 7.24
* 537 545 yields 7.63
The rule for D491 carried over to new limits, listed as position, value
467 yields 7.25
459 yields 7.24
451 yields 6.9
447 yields 7.39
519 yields 8.89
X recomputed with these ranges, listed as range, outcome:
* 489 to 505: 7.8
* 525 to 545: 7.52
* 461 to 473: 7.13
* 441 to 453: 7.03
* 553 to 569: 7.06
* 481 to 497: 7.51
